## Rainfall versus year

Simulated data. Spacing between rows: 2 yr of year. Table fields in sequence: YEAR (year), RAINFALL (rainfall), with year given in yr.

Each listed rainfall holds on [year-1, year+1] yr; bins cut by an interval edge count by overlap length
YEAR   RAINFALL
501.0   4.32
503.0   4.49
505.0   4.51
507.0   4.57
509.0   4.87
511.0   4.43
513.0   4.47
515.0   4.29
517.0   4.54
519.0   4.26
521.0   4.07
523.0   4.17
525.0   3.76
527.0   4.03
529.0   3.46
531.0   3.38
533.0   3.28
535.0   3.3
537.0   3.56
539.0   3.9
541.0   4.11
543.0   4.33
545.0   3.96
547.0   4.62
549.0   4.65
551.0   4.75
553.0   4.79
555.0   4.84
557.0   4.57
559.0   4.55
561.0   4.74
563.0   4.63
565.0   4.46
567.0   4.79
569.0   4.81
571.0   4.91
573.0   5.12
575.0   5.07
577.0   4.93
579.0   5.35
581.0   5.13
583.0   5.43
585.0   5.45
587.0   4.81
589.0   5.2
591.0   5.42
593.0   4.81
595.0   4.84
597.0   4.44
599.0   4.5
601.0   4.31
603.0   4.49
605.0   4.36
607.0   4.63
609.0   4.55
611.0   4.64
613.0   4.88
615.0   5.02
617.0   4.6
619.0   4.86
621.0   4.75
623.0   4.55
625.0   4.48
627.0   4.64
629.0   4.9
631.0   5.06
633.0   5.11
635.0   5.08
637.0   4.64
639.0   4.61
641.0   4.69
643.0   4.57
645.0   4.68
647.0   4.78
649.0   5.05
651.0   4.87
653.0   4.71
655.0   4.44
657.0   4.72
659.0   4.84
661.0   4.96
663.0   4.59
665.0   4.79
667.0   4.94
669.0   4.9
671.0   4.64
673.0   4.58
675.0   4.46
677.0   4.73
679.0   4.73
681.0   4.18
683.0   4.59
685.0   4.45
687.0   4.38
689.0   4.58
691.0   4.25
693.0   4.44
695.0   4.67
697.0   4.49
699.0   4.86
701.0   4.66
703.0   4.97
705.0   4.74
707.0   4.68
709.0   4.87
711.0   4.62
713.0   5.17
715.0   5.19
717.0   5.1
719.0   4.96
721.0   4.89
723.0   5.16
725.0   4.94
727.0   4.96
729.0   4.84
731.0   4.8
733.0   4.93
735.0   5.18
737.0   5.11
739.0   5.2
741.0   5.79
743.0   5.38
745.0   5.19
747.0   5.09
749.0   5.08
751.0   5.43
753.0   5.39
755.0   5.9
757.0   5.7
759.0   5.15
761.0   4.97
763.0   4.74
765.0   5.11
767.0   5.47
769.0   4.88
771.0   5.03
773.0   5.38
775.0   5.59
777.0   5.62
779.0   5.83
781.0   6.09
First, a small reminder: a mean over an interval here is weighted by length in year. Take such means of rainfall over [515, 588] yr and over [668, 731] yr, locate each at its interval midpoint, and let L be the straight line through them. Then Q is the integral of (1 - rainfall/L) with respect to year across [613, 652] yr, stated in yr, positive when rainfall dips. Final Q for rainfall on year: -1.53 yr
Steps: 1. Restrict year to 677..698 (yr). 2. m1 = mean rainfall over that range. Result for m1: 4.49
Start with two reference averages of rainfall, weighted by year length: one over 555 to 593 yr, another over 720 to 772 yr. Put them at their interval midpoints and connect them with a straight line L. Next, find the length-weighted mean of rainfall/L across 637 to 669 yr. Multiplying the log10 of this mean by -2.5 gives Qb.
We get 0.07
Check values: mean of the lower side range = 4.96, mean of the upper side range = 5.17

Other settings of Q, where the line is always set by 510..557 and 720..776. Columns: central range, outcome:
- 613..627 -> -0.5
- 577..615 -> -3.5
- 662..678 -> 0.3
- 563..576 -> -1.6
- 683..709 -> 1.7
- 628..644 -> -0.7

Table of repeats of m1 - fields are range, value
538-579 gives 4.64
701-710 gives 4.8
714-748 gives 5.1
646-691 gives 4.67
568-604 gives 4.95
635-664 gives 4.74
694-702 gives 4.67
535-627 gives 4.69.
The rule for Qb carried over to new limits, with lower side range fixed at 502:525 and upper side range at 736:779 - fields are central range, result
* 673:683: 0.108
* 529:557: 0.102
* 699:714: 0.065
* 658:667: 0.031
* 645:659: 0.034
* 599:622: 0.028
